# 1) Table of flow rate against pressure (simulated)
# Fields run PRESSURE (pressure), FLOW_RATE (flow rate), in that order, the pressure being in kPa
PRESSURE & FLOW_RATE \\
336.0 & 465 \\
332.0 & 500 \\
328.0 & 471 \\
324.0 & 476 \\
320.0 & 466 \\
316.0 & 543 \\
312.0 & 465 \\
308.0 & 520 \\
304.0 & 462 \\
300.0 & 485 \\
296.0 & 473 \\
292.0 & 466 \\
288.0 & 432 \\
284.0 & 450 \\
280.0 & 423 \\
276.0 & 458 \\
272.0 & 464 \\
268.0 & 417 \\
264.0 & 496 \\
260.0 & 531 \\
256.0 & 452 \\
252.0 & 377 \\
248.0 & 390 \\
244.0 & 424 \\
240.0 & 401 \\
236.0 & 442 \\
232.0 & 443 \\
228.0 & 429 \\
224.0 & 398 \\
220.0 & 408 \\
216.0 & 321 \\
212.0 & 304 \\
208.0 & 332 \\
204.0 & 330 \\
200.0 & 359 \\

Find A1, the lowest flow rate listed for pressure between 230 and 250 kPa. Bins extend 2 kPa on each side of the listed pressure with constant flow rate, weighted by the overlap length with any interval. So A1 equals 390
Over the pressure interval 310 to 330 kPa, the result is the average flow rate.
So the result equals 484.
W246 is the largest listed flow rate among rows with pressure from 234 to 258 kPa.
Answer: 452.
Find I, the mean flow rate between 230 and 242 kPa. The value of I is 429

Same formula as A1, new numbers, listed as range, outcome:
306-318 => 465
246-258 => 377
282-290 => 432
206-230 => 304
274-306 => 423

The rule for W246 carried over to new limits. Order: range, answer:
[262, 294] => 496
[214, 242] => 443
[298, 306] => 485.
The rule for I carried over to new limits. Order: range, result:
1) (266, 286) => 442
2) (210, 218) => 312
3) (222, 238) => 428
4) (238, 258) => 409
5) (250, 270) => 455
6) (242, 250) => 407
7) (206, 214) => 318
